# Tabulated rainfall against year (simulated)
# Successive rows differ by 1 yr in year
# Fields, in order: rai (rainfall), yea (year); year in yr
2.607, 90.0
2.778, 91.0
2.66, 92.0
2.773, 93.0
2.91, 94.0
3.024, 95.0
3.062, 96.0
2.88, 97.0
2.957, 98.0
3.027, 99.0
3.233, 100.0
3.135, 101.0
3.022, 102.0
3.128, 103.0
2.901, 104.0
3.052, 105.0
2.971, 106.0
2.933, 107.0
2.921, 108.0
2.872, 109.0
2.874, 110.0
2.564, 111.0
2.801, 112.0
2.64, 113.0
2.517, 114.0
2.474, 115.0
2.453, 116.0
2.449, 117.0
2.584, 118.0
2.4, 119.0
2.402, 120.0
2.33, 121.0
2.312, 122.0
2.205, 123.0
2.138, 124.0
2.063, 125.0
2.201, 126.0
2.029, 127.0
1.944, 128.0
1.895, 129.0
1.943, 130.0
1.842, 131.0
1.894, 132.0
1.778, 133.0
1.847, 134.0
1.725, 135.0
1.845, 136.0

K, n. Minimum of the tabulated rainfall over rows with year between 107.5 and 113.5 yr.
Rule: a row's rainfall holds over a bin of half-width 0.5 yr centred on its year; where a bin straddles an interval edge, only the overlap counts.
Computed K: 2.564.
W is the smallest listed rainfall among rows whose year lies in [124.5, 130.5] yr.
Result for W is 1.895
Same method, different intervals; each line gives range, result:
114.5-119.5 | 2.4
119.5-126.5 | 2.063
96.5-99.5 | 2.88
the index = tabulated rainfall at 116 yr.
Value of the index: 2.453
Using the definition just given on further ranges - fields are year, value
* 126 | 2.201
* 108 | 2.921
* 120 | 2.402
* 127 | 2.029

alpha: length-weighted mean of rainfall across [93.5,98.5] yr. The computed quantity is 2.97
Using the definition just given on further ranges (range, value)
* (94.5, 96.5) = 3.04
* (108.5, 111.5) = 2.77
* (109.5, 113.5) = 2.72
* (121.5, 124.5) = 2.22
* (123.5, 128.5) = 2.08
